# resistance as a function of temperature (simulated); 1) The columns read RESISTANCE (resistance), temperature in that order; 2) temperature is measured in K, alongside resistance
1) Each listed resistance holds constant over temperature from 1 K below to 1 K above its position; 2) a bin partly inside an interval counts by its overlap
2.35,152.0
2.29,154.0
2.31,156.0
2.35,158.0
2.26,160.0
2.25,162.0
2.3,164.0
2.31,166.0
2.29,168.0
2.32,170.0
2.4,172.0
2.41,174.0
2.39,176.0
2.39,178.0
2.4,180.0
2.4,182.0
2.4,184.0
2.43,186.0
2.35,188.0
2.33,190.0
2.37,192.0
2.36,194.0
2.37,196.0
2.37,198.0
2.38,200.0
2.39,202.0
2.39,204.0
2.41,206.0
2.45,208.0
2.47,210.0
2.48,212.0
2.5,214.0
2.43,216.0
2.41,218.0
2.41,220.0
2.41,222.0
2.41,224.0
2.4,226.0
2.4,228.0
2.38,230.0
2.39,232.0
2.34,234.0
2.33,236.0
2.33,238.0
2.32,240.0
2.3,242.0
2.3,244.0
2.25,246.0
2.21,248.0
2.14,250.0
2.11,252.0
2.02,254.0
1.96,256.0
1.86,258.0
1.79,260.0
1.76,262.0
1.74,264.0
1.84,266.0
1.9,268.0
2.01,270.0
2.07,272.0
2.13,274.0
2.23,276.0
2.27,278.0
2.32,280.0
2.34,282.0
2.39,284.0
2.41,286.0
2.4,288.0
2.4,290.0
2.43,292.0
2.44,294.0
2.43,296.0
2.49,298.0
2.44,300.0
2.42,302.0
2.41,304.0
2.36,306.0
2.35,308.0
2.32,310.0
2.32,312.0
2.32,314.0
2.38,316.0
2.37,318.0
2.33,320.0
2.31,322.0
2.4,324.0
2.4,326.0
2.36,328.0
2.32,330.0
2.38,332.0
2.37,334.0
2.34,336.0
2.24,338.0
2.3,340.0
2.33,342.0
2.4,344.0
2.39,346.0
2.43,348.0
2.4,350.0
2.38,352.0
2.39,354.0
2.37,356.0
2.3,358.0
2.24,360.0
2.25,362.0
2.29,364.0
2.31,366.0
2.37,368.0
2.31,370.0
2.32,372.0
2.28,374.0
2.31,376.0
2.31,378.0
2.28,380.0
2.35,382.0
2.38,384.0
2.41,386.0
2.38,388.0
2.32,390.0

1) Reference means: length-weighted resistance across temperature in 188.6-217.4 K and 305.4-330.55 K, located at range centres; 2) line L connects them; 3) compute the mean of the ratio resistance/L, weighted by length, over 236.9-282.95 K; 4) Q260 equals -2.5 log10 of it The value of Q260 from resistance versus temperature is 0.137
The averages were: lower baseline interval 2.41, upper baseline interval 2.35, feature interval 2.1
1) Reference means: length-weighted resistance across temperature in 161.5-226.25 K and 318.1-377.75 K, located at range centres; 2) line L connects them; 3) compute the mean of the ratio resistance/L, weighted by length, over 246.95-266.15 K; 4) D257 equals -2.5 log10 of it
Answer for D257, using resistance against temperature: 0.212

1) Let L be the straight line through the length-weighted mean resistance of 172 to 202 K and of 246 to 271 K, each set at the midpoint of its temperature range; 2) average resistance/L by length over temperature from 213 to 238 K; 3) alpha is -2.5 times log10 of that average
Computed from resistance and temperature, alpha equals -0.12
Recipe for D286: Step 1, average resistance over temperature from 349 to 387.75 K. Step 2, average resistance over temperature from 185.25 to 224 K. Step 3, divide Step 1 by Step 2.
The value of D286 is 1.0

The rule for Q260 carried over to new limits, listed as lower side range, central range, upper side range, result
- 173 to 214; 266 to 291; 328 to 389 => 0.07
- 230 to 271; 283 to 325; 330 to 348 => -0.06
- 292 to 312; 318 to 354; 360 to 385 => 0.00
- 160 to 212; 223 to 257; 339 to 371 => 0.04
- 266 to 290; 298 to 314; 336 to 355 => -0.05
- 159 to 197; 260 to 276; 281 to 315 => 0.23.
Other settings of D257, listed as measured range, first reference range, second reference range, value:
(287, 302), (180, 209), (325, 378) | -0.03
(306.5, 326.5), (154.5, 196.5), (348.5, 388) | -0.01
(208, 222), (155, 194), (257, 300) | -0.07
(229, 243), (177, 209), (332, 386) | 0.01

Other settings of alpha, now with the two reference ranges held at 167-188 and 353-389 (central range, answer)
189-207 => 0.00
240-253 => 0.06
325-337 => -0.01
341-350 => -0.03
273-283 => 0.04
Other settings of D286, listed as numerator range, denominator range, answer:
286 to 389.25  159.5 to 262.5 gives 1.02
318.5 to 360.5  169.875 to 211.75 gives 0.98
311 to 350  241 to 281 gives 1.14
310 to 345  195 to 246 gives 0.98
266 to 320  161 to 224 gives 0.97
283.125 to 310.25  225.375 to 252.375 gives 1.05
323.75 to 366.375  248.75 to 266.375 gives 1.22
